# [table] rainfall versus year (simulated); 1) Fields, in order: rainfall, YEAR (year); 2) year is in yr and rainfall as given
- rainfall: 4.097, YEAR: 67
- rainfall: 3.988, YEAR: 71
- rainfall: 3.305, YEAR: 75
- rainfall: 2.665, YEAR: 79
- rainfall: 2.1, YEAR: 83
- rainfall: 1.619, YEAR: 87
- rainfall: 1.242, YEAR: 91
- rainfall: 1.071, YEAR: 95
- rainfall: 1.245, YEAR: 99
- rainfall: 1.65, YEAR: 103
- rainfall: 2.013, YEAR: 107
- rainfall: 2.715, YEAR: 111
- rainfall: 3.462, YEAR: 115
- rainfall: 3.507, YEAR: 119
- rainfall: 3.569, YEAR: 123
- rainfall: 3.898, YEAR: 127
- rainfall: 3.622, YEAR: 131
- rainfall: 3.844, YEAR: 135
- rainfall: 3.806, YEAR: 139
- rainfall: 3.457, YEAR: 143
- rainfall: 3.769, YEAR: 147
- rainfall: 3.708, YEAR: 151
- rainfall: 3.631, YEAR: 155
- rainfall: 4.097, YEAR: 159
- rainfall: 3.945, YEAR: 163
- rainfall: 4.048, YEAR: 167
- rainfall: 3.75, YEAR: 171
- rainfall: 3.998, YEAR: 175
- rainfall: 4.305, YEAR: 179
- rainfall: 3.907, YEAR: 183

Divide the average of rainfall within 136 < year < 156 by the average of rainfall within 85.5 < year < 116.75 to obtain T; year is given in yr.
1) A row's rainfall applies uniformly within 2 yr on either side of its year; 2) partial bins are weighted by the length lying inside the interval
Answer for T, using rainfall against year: 1.97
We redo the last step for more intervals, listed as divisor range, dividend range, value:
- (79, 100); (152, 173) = 2.46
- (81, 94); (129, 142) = 2.32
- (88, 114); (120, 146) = 2.14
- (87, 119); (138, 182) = 1.94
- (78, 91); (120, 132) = 1.89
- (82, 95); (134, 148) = 2.42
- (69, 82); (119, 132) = 1.14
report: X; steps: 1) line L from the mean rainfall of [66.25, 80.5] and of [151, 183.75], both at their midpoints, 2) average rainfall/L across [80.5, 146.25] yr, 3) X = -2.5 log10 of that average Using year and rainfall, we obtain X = 0.35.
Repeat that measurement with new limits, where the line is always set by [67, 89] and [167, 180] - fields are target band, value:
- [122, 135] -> -0.080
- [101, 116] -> 0.328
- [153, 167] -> -0.020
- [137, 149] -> -0.013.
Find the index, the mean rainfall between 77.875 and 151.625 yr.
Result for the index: 2.77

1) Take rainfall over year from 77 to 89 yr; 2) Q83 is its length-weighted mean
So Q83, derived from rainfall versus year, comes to 2.13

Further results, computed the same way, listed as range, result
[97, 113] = 1.91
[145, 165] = 3.83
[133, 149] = 3.72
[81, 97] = 1.51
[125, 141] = 3.79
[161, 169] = 4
